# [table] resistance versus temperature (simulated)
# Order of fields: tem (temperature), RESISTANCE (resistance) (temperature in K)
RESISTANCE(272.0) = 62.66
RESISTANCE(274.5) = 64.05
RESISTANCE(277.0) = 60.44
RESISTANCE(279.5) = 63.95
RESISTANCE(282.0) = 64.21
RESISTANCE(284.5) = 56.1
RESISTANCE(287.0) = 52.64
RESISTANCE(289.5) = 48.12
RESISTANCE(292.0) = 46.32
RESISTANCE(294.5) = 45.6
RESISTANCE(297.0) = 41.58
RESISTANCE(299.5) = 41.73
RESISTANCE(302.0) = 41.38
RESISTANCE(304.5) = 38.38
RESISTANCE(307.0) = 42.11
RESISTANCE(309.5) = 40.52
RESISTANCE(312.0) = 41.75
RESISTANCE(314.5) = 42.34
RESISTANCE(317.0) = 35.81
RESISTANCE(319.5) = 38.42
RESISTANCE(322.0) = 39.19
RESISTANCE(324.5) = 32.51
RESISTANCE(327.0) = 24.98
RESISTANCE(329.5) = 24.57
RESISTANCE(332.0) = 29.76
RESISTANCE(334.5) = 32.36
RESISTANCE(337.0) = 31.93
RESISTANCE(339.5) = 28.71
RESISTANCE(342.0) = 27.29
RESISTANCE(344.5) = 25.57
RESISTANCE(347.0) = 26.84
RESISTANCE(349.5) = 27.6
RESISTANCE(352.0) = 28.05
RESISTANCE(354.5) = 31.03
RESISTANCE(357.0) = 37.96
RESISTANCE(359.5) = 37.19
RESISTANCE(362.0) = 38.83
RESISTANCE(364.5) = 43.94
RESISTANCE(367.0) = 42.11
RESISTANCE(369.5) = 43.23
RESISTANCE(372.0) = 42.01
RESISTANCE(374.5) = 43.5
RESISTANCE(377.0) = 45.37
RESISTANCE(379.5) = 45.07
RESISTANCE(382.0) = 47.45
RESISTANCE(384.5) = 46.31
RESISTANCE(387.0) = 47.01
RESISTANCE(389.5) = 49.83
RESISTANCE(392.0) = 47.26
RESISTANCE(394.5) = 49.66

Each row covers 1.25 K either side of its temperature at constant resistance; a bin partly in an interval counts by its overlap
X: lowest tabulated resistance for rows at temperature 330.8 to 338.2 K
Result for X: 29.76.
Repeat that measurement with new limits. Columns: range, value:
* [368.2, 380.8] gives 42.01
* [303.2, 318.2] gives 35.81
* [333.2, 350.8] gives 25.57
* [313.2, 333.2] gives 24.57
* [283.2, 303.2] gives 41.38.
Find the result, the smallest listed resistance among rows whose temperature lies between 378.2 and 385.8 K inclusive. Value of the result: 45.07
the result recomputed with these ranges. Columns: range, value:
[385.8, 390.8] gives 47.01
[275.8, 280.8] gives 60.44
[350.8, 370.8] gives 28.05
